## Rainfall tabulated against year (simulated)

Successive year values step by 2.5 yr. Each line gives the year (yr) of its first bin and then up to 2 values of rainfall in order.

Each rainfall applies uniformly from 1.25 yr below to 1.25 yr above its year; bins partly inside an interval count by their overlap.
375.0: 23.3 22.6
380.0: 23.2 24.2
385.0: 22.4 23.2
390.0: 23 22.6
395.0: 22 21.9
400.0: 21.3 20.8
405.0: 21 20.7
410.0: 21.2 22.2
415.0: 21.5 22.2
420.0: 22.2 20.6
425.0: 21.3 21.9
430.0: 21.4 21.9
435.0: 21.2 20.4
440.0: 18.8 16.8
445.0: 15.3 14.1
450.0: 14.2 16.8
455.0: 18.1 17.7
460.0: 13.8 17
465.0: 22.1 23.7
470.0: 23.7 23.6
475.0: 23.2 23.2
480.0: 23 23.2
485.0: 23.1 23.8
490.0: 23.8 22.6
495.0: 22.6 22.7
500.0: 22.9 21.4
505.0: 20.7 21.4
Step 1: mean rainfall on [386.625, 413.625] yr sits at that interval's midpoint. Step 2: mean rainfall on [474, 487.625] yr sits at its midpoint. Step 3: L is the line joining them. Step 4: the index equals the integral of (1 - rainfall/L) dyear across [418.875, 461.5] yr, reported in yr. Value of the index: 7.3 yr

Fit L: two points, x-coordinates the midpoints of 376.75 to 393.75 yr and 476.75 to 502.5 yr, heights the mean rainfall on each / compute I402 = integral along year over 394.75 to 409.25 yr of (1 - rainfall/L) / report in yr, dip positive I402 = 1.1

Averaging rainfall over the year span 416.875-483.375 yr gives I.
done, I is 20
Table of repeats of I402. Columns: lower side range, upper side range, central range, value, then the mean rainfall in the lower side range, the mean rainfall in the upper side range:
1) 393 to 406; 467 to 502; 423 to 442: 1.1 yr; 21.5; 23.2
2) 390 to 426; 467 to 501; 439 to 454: 4.3 yr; 21.6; 23.2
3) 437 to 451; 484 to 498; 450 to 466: 1.0 yr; 16.4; 23.1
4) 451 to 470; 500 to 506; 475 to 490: -2.3 yr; 18.7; 21.4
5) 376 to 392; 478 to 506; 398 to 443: 3.8 yr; 23.1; 22.7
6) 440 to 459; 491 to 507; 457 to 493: -4.8 yr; 16.3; 22.1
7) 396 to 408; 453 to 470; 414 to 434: -1.2 yr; 21.2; 19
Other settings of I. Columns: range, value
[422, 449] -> 19.3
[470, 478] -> 23.4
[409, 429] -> 21.6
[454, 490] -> 21.5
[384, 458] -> 20.3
